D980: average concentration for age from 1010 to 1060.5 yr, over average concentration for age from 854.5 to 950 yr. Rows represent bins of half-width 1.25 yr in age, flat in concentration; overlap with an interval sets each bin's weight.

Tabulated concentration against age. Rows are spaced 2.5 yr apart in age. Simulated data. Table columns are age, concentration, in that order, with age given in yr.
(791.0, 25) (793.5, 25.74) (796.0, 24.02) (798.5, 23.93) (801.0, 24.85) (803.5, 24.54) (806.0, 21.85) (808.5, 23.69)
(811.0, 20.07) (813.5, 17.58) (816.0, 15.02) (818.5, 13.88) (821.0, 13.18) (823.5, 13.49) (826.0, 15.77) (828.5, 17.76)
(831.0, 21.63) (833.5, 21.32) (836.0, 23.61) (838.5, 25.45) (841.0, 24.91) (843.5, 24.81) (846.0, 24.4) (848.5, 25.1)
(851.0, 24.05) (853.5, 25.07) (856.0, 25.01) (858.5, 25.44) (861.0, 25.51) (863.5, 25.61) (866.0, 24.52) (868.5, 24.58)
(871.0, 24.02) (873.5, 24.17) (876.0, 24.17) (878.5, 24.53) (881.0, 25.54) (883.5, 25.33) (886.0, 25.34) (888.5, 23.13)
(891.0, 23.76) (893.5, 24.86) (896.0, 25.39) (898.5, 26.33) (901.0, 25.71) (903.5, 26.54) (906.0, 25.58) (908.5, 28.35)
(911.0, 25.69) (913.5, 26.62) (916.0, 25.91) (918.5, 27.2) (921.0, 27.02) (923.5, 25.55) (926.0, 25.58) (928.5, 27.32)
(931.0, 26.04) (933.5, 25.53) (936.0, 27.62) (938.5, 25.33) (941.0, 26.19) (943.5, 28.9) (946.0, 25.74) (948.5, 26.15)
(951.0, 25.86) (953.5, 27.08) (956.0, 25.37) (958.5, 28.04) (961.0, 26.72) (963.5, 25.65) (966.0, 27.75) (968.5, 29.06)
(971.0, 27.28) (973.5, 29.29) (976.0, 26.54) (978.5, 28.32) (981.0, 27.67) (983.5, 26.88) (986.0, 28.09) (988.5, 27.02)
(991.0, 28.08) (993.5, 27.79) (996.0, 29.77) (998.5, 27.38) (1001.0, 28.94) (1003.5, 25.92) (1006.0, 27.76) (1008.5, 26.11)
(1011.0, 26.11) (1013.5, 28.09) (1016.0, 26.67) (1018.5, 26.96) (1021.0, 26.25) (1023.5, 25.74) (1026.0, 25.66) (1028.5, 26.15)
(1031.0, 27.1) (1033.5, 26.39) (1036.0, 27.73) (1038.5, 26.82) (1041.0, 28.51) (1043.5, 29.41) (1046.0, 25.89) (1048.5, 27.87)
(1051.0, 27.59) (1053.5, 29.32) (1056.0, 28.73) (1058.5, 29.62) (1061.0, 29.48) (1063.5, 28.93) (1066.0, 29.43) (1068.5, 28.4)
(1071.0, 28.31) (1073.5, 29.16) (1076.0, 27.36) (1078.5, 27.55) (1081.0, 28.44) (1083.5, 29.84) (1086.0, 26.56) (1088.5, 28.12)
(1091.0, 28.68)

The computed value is 1.1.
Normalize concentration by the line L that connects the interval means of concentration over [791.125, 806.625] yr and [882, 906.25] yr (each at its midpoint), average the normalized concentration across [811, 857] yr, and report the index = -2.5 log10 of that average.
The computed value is 0.19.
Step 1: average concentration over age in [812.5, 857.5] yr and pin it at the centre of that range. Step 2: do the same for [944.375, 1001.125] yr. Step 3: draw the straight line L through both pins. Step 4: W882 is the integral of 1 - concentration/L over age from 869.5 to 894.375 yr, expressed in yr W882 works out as -1.6 yr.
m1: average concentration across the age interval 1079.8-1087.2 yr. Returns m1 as 28.3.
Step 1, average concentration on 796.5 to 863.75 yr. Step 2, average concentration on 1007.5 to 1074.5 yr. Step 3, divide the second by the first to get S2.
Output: 1.27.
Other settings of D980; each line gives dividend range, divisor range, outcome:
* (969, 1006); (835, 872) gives 1.12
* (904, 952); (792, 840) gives 1.29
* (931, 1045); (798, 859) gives 1.27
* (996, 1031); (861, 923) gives 1.06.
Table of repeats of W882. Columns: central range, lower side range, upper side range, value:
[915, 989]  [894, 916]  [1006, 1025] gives -1.41 yr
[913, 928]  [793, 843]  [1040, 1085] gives -1.52 yr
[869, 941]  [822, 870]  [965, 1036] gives -2.89 yr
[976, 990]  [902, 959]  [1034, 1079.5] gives -0.14 yr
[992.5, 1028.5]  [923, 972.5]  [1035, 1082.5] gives 0.75 yr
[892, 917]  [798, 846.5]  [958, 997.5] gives -1.81 yr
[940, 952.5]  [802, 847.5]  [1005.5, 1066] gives -1.12 yr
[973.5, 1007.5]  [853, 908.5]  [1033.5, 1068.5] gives -0.72 yr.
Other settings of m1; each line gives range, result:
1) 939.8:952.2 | 26.6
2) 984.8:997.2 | 28.1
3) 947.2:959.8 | 26.5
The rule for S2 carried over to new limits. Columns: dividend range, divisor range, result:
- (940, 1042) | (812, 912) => 1.17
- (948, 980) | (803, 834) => 1.49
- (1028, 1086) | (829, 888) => 1.15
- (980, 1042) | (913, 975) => 1.02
